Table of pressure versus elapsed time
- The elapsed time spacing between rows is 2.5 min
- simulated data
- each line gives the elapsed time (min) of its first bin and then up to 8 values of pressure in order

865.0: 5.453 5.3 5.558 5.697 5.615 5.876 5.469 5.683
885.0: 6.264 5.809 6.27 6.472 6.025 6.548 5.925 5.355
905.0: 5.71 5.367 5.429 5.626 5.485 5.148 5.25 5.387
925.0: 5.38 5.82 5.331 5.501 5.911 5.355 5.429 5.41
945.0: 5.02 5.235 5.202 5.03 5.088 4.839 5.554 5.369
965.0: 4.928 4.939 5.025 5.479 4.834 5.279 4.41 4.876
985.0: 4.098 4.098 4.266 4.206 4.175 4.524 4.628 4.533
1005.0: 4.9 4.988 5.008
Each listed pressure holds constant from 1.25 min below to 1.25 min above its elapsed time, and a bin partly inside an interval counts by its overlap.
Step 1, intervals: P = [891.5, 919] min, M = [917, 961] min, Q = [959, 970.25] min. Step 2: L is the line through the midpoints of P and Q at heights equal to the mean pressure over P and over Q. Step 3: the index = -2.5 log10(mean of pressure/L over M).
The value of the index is 0.02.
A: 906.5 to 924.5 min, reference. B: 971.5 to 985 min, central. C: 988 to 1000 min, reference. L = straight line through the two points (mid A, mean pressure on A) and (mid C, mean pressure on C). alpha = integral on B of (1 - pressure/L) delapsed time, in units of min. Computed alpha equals -1.1 min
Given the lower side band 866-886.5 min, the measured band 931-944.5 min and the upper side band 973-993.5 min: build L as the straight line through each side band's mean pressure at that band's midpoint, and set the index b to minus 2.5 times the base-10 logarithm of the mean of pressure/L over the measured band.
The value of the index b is -0.09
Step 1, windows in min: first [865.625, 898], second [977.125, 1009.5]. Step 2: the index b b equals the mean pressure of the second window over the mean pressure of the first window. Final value 0.8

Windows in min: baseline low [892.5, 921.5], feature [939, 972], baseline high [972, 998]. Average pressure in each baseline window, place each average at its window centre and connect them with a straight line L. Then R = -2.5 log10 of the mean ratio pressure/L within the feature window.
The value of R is -0.043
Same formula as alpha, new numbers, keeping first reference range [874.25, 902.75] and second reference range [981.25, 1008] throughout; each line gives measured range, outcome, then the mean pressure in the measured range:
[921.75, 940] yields -0.5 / 5.52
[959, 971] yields -0.7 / 5.16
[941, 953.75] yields -0.1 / 5.18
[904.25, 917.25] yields 0.4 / 5.49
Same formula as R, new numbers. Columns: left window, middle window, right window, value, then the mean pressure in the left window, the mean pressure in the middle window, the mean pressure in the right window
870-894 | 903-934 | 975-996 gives -0.015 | 5.89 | 5.45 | 4.45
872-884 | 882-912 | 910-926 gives -0.069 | 5.68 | 5.9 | 5.38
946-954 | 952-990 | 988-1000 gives -0.033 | 5.15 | 4.9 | 4.32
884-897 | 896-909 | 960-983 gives 0.045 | 6.19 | 5.78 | 5.05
